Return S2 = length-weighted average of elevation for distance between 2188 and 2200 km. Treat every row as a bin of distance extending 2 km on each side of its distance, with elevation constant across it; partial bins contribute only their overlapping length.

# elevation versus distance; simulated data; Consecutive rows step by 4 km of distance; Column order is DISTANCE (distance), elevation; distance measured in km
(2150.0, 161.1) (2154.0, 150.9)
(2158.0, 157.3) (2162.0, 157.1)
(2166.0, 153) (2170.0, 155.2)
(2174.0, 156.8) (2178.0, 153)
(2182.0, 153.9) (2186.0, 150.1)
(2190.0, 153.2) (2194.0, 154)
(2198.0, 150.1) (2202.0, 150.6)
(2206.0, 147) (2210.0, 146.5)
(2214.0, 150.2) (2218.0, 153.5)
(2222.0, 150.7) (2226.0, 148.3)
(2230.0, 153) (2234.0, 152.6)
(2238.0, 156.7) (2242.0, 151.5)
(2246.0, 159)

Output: 152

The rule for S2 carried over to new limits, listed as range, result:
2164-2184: 154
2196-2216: 149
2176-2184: 153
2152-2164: 155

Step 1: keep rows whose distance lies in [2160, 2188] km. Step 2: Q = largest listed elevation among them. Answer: 157.1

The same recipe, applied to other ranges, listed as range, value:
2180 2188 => 153.9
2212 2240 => 156.7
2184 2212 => 154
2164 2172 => 155.2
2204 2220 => 153.5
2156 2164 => 157.3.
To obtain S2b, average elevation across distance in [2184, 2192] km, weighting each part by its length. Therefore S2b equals 152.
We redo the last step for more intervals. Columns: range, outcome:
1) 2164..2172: 154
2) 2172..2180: 155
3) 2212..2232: 151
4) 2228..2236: 153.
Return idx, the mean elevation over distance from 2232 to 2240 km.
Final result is 155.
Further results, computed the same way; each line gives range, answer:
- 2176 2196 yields 153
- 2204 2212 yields 147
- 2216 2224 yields 152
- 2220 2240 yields 152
